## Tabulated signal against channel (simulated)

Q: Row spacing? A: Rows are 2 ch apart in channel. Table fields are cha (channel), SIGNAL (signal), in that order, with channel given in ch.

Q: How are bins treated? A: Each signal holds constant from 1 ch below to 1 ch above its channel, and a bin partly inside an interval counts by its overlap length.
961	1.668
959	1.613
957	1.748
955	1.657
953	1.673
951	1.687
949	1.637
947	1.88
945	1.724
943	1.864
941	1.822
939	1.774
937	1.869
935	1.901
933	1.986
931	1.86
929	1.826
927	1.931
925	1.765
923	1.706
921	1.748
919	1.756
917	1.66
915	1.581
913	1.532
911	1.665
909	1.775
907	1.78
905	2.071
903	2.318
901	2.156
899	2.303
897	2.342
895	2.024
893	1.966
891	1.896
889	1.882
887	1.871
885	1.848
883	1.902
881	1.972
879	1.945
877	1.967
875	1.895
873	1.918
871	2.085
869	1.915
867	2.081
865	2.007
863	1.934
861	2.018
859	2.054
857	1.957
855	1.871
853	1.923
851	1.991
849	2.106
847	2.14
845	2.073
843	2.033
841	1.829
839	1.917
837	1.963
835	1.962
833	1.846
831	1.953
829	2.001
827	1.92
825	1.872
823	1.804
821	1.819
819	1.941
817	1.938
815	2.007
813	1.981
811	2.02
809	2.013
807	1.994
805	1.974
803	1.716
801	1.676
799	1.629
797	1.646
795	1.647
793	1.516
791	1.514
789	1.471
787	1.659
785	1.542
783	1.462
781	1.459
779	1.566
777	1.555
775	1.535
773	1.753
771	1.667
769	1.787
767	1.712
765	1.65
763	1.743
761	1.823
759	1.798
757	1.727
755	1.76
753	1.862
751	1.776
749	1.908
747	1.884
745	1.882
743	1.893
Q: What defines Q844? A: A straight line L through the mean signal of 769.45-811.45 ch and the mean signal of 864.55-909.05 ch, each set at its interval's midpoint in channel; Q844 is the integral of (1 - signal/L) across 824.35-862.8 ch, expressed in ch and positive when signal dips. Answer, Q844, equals -2.5 ch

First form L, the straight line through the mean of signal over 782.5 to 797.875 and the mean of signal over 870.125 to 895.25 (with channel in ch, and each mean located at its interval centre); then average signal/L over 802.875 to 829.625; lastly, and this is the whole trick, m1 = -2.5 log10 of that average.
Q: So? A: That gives -0.16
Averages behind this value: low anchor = 1.56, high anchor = 1.93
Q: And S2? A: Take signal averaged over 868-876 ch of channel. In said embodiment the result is 1.95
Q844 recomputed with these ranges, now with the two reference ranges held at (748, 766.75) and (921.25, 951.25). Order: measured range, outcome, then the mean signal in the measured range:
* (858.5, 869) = -1.20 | 2.01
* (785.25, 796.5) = 1.41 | 1.56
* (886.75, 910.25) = -2.91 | 2.03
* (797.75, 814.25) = -0.77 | 1.87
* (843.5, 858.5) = -1.76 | 2.01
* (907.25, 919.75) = 1.00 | 1.67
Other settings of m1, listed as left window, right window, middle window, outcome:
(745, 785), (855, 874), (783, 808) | 0.09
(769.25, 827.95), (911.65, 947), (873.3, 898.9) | -0.12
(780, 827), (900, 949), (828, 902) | -0.11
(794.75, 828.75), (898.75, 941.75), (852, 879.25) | -0.06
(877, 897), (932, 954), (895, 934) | -0.01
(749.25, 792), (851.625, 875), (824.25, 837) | -0.04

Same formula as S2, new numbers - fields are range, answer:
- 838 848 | 2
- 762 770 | 1.72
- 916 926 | 1.73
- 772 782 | 1.57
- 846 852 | 2.08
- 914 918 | 1.62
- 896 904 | 2.28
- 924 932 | 1.85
